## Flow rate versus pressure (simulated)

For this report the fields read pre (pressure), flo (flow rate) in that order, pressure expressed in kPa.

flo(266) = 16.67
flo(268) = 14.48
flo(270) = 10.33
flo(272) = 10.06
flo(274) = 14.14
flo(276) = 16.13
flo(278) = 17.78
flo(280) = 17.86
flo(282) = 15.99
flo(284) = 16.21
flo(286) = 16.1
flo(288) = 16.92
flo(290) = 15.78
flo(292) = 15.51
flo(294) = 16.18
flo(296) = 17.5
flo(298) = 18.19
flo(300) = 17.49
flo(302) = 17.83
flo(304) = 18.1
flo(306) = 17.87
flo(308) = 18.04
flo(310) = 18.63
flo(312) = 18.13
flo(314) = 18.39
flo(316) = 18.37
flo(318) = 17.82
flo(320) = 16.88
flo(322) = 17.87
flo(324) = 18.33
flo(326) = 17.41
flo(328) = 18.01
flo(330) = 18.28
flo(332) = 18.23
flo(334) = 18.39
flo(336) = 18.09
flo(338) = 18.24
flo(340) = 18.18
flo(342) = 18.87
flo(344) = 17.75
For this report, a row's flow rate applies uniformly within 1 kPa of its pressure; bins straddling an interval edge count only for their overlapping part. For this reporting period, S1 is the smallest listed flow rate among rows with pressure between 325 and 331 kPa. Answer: 17.41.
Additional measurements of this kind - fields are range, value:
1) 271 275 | 10.06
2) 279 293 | 15.51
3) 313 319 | 17.82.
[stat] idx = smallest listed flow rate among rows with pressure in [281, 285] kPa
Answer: 15.99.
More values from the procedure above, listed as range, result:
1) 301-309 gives 17.83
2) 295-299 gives 17.5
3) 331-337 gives 18.09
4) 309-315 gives 18.13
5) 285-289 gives 16.1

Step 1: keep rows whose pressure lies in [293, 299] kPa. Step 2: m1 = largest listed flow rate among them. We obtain 18.19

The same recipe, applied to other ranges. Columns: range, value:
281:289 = 16.92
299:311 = 18.63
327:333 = 18.28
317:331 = 18.33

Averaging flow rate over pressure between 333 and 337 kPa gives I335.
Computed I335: 18.2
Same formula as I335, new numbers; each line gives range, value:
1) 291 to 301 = 17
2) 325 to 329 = 17.7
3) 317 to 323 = 17.5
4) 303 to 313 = 18.2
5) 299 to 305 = 17.8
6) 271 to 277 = 13.4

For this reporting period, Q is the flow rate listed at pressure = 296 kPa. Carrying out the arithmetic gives 17.5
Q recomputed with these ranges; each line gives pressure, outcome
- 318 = 17.82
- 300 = 17.49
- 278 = 17.78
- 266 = 16.67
